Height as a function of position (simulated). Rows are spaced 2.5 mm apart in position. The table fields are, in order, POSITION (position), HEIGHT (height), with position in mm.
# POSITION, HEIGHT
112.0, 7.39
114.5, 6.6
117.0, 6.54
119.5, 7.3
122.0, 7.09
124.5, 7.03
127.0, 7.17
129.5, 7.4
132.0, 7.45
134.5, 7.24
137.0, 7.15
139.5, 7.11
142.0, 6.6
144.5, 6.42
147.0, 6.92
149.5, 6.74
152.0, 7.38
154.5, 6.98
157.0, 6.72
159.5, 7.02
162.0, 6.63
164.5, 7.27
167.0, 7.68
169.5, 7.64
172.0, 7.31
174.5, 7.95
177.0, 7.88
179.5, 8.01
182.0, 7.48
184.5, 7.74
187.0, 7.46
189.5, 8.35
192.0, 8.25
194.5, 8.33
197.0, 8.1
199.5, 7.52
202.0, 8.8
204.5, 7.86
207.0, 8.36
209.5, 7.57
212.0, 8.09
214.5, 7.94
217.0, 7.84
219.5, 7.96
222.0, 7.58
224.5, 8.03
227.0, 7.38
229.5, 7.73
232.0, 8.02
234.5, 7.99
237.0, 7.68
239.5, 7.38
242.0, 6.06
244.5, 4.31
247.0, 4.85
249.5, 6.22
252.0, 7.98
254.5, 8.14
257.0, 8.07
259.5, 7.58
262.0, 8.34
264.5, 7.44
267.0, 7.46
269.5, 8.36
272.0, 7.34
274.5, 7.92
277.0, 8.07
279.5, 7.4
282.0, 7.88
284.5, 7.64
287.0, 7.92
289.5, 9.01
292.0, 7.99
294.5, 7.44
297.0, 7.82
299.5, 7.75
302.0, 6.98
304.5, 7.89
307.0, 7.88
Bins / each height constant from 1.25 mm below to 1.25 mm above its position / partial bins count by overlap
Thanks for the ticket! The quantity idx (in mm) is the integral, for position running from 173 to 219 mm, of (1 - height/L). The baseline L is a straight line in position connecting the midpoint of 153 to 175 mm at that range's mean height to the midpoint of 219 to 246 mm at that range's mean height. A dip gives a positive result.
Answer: -4.7 mm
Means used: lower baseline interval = 7.22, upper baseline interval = 7.24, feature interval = 7.97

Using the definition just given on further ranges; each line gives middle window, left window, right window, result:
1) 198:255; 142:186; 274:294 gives 1.3 mm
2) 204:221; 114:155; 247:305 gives -1.3 mm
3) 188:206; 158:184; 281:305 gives -1.4 mm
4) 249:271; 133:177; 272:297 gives -0.1 mm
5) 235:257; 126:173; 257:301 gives 2.7 mm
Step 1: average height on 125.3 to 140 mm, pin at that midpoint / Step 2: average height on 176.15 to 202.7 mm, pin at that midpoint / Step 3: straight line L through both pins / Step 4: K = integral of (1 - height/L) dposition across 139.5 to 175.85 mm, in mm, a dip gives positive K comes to 2.3 mm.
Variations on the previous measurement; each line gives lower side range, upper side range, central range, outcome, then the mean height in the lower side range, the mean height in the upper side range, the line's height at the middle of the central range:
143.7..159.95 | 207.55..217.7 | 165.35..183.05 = -1.1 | 6.89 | 7.9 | 7.26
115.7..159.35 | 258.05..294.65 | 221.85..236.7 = -0.4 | 7.01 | 7.87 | 7.58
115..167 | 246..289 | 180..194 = -1.3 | 7.02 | 7.61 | 7.23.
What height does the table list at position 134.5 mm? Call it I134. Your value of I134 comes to 7.24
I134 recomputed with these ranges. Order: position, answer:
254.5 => 8.14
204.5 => 7.86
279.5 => 7.4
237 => 7.68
